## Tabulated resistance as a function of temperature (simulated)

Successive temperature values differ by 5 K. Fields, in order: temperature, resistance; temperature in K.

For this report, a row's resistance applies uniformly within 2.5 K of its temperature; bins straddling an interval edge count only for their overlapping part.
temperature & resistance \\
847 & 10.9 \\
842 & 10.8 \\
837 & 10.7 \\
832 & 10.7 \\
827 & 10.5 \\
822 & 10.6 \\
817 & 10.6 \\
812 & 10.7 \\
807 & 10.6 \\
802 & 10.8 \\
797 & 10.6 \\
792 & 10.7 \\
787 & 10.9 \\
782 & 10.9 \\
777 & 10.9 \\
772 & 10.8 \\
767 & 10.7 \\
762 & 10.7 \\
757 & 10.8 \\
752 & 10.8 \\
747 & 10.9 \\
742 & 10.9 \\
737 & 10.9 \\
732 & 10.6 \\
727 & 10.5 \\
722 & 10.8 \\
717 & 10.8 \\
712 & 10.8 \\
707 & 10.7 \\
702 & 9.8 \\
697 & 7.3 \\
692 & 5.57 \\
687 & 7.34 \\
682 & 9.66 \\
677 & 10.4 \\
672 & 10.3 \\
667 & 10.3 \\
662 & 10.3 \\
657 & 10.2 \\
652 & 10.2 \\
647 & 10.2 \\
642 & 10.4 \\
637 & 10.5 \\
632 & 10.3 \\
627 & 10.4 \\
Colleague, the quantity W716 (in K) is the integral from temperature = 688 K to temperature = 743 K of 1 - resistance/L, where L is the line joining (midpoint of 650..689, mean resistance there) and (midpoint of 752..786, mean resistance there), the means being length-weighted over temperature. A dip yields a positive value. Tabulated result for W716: 2.85 K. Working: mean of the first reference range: 9.86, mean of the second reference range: 10.8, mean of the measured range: 9.78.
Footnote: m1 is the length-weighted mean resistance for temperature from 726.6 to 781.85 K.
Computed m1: 10.8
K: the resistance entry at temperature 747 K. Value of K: 10.9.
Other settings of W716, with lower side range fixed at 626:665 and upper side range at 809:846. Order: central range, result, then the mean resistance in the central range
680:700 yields 5.6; 7.47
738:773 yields -0.9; 10.8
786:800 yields -0.2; 10.7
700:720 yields -0.2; 10.6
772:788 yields -0.5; 10.9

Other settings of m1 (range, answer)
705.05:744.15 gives 10.7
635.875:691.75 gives 9.79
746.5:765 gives 10.8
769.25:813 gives 10.8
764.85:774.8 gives 10.8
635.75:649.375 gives 10.4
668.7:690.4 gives 9.3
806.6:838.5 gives 10.6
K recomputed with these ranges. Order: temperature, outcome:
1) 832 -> 10.7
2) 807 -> 10.6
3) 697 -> 7.3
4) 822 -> 10.6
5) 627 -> 10.4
